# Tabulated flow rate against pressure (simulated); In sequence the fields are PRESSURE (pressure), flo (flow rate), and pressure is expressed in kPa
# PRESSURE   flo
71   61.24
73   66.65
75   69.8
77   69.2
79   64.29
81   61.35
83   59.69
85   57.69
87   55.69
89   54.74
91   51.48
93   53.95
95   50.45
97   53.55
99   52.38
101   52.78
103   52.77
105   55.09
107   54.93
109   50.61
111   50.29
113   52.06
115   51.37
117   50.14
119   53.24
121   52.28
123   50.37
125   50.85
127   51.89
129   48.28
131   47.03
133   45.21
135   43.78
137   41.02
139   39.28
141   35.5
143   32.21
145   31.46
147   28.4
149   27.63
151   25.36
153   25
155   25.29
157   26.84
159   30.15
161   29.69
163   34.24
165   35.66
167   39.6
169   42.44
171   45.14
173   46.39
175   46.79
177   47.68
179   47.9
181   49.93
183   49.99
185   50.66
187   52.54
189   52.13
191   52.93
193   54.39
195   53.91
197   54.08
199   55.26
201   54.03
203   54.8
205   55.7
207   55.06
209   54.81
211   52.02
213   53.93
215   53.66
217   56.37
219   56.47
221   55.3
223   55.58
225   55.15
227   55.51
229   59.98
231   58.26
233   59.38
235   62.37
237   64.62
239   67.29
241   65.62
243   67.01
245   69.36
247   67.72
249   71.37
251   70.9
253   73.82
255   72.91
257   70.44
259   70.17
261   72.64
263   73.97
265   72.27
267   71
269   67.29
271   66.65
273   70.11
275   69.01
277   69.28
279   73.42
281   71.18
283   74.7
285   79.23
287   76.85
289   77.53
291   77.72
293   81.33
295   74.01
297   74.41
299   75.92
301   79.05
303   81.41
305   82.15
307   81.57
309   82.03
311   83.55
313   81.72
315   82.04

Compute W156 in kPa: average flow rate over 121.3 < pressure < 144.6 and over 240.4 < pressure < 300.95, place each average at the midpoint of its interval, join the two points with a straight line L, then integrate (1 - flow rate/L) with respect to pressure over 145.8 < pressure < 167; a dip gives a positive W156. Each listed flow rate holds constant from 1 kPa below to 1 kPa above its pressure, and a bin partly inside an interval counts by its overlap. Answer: 8.49 kPa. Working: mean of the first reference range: 44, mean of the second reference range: 72.4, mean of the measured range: 29.4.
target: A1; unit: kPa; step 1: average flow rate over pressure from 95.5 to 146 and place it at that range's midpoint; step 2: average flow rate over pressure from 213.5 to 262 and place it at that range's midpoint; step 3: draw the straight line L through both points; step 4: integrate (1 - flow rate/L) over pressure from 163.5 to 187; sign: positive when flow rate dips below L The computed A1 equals 4.1 kPa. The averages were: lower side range 48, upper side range 63.7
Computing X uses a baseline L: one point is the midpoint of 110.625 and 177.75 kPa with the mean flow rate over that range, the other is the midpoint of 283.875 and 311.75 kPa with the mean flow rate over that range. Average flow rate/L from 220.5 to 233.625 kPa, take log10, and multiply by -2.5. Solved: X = 0.08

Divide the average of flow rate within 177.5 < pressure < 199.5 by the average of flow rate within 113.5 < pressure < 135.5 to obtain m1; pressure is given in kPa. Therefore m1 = 1.05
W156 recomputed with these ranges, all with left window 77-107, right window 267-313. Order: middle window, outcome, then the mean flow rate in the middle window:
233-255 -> 1.05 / 67.8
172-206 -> 7.24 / 51.7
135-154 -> 8.92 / 32.4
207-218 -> 2.23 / 54.2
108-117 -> 1.08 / 51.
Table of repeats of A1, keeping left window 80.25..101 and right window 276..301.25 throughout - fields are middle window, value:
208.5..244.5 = 5.5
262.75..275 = 0.6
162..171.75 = 3.7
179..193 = 2.9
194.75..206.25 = 2.0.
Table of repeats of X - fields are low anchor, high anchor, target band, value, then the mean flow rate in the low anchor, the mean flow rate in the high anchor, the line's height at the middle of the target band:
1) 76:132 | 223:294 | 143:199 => 0.43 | 53.9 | 69.1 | 60.5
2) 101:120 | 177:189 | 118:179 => 0.28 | 52.3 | 50.2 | 51.2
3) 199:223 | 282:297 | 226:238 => 0.01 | 54.8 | 77.1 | 60.8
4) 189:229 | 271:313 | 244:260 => -0.08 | 54.8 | 76.6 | 66.1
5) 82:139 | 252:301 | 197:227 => 0.18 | 51.3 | 73.3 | 64.8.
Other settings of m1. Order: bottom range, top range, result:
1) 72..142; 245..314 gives 1.41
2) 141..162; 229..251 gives 2.29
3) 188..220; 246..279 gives 1.30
